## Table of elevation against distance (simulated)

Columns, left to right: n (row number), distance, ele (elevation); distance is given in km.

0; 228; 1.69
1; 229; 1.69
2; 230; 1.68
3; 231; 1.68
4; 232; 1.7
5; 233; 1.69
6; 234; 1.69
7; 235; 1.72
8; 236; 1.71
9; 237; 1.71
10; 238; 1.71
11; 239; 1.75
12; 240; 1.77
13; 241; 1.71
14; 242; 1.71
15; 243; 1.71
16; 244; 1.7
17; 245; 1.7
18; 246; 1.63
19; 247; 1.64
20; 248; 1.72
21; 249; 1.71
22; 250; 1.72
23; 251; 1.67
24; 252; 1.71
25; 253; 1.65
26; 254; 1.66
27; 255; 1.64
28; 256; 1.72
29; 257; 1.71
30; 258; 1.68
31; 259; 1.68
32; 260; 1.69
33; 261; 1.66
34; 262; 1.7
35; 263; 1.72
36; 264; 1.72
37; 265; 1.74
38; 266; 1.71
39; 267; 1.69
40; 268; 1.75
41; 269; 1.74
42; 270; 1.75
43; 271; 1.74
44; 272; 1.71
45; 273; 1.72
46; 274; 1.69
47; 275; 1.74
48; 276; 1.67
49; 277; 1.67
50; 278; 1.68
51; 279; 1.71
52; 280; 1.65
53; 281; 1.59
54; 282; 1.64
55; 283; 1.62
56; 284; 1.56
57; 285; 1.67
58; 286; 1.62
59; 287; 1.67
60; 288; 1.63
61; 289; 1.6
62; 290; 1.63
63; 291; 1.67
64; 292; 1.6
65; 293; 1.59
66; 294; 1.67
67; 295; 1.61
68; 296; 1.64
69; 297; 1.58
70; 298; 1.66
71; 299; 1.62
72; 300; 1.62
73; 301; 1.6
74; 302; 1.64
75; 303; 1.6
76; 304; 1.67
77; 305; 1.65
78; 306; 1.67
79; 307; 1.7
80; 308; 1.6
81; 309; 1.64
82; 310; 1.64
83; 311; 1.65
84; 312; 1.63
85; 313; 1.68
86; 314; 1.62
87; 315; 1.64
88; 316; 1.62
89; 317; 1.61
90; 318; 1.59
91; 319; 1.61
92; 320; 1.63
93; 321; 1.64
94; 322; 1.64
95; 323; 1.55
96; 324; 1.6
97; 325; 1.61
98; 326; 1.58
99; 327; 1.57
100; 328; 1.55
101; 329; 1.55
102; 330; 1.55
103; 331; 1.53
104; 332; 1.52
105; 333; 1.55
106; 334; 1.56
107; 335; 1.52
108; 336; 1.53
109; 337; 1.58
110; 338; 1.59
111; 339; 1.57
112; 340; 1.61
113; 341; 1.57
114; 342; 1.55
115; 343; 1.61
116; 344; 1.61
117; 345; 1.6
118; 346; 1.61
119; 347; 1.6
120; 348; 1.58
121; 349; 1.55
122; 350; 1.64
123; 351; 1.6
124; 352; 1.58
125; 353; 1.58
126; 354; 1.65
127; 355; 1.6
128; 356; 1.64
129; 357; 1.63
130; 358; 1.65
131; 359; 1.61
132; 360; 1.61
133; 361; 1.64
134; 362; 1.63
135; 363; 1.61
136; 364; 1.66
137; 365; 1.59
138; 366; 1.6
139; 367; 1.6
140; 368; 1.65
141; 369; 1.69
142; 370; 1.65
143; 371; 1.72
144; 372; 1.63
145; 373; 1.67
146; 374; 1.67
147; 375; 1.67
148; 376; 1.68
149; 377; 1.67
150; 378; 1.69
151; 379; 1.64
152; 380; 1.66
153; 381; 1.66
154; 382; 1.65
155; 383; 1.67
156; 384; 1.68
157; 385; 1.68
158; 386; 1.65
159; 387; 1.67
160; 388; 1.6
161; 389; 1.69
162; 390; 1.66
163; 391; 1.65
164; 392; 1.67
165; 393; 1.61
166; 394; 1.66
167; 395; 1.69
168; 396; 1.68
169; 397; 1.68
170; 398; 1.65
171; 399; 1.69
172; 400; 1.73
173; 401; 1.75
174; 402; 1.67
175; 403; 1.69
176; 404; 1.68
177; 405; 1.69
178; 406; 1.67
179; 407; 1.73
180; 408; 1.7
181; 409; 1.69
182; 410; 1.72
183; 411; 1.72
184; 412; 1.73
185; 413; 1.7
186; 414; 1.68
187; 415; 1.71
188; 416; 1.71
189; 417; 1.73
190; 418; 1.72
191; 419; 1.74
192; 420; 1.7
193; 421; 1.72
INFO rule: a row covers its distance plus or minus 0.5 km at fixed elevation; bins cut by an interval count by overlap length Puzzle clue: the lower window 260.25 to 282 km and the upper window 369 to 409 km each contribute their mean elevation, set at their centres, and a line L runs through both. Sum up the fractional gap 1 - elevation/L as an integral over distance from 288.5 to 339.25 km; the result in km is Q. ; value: 2.5 km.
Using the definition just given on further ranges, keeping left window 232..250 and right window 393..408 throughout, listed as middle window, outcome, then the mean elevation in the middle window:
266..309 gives 1.11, 1.66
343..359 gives 0.80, 1.61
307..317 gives 0.35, 1.64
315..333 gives 1.17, 1.59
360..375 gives 0.42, 1.64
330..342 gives 0.98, 1.56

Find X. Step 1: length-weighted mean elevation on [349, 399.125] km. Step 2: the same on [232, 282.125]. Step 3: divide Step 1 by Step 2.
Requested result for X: 1.0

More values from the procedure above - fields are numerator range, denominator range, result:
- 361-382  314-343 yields 1.05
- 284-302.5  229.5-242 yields 0.95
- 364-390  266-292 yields 0.99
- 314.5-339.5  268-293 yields 0.95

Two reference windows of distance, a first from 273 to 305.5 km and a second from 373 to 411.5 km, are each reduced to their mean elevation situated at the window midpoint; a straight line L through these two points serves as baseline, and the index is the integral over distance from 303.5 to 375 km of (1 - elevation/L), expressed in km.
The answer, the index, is 2.0 km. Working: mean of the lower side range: 1.64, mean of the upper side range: 1.68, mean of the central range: 1.61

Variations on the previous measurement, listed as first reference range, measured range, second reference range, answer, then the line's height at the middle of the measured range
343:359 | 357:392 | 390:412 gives -0.1 km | 1.65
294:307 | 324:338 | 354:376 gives 0.7 km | 1.64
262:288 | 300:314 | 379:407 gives 0.3 km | 1.68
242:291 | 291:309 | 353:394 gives 0.4 km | 1.67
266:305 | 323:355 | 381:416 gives 1.7 km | 1.67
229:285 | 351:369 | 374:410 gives 0.6 km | 1.68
